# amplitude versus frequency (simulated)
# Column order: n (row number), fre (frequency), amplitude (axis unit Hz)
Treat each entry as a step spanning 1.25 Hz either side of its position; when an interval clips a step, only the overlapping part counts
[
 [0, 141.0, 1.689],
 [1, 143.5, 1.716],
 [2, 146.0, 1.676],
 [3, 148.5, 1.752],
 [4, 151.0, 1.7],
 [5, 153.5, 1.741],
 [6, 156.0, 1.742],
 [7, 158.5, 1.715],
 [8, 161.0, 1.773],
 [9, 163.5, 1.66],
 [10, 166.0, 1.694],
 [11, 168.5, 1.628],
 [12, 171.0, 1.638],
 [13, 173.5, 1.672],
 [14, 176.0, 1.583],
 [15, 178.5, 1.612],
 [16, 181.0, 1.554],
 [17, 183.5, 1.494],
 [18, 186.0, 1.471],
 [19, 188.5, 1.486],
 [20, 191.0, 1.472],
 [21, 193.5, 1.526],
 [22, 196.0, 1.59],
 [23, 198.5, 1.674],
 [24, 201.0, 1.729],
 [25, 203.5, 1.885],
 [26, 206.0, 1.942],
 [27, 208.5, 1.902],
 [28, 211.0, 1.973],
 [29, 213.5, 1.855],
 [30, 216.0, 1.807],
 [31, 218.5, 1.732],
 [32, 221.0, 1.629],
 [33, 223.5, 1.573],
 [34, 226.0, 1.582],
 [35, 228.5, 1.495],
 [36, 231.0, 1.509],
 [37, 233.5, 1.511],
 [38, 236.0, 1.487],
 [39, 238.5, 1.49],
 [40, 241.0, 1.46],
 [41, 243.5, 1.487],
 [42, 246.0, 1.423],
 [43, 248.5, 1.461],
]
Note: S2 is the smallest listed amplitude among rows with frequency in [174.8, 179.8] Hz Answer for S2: 1.583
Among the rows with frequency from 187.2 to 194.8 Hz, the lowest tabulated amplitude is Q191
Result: 1.472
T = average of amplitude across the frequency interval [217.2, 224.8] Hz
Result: 1.65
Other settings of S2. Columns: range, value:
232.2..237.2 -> 1.487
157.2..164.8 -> 1.66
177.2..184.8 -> 1.494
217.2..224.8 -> 1.573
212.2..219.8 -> 1.732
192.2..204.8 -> 1.526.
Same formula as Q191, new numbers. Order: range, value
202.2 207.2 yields 1.885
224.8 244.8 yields 1.46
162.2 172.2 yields 1.628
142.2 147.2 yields 1.676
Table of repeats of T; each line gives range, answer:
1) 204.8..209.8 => 1.92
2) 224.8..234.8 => 1.52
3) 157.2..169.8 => 1.69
